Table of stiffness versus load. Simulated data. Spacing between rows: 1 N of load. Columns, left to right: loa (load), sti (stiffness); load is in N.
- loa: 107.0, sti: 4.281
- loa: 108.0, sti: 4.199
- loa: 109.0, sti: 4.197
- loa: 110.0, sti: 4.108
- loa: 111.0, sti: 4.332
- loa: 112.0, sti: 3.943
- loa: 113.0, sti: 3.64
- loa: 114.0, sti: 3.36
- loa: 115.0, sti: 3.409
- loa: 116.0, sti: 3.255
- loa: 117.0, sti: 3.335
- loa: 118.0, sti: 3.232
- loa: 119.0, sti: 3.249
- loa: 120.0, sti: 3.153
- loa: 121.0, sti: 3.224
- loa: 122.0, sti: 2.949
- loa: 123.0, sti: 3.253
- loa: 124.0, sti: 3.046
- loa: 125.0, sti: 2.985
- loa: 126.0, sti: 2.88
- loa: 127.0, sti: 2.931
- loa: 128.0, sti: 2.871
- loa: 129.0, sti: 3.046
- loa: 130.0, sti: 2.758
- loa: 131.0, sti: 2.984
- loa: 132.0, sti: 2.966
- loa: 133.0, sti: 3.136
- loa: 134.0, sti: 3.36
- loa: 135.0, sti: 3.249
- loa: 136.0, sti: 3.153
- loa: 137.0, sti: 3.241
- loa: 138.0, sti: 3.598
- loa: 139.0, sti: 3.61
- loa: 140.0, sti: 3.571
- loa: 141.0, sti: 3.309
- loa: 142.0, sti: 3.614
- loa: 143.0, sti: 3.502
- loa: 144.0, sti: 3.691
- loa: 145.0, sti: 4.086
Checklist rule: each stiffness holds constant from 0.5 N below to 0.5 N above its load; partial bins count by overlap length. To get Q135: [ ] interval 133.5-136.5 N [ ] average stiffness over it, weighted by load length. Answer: 3.25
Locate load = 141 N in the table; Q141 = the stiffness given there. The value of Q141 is 3.309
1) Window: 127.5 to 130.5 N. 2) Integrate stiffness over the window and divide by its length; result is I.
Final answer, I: 2.89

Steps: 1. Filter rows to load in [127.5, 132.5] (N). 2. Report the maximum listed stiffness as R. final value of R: 3.046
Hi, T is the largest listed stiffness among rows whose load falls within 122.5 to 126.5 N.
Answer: 3.253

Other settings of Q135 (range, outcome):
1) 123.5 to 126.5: 2.97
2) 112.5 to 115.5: 3.47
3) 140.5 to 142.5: 3.46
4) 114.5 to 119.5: 3.3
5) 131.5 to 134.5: 3.15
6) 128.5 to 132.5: 2.94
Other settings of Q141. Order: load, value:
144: 3.691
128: 2.871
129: 3.046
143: 3.502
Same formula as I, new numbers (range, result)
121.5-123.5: 3.1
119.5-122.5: 3.11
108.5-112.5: 4.14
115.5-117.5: 3.29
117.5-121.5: 3.21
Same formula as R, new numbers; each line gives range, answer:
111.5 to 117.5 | 3.943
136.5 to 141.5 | 3.61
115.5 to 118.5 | 3.335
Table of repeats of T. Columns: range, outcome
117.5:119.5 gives 3.249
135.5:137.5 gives 3.241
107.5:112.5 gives 4.332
